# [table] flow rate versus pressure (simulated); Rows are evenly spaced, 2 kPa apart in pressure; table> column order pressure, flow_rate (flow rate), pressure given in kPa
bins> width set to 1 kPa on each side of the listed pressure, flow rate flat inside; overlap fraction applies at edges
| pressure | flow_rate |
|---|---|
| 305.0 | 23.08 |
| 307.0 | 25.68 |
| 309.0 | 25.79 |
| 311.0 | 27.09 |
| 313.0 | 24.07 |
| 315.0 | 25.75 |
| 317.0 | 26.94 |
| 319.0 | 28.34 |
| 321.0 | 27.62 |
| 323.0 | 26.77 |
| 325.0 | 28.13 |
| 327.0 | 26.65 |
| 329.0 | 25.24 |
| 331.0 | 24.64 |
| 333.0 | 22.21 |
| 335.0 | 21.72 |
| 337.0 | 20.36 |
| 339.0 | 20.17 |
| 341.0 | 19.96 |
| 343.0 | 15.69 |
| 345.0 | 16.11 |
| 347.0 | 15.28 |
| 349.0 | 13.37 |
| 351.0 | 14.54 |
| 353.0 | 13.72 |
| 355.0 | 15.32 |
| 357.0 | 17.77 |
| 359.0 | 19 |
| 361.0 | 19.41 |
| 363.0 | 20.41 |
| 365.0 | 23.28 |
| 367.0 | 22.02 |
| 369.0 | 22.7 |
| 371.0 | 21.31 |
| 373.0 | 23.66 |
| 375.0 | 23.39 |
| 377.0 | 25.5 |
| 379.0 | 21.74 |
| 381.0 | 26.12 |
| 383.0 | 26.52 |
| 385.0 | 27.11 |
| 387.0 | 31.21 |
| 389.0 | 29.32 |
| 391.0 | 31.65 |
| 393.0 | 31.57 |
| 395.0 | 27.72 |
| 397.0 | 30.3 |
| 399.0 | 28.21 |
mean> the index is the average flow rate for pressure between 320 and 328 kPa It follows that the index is 27.3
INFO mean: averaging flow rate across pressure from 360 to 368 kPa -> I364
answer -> 21.3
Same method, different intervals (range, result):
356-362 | 18.7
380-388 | 27.7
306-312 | 26.2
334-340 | 20.8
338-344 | 18.6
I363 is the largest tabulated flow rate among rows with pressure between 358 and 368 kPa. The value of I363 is 23.28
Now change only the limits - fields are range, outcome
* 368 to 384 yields 26.52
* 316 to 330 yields 28.34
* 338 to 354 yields 20.17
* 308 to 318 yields 27.09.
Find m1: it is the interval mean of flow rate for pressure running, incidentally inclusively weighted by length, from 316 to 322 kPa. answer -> 27.6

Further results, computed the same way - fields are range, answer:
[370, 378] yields 23.5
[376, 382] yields 24.5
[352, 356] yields 14.5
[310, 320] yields 26.4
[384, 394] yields 30.2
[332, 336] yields 22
